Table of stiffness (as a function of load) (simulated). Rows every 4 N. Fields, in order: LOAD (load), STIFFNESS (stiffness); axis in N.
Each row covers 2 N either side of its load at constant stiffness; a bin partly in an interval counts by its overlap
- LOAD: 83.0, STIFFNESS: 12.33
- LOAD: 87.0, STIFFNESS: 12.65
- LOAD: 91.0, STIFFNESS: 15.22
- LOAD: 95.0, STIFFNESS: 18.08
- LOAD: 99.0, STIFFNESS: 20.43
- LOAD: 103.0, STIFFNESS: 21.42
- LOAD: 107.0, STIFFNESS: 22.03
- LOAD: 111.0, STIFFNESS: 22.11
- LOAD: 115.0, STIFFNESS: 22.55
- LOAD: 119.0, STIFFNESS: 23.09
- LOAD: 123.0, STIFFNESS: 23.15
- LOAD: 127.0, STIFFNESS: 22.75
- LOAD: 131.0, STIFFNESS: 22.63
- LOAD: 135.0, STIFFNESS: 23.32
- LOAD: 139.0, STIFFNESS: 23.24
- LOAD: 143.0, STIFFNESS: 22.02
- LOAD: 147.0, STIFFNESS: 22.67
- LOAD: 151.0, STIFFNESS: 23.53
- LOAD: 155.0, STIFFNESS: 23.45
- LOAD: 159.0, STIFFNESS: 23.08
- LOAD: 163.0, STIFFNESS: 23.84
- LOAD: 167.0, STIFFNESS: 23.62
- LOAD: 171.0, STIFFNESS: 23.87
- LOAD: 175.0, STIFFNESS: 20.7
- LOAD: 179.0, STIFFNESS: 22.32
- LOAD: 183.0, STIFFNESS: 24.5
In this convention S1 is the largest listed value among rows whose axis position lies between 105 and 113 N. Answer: 22.11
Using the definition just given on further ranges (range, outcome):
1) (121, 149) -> 23.32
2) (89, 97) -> 18.08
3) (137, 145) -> 23.24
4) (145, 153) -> 23.53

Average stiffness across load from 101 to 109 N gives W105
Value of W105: 21.7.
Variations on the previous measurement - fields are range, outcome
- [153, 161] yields 23.3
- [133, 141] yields 23.3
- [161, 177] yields 23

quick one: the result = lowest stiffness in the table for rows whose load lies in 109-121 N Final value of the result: 22.11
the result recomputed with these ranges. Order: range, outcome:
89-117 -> 15.22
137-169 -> 22.02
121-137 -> 22.63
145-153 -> 22.67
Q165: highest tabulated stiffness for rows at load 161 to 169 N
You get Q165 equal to 23.84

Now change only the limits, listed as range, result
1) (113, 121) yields 23.09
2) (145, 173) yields 23.87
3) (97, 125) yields 23.15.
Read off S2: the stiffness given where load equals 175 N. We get 20.7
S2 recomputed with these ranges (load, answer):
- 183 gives 24.5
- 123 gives 23.15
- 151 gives 23.53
